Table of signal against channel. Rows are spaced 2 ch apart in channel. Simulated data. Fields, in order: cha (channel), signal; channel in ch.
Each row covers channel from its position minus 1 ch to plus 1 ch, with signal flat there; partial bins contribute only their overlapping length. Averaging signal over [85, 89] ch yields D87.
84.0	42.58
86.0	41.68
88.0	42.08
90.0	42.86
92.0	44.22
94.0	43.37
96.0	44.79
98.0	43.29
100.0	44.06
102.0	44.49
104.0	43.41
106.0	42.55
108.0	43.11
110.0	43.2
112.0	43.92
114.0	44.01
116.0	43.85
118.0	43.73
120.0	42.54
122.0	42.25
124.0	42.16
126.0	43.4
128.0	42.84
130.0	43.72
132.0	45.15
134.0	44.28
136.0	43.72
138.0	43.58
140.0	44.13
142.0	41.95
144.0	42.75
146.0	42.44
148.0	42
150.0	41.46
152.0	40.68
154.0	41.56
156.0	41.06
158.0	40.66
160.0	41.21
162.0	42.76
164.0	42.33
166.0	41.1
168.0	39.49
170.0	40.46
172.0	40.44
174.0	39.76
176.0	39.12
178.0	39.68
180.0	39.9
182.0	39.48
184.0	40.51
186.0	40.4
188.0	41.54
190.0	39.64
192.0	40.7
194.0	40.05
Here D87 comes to 41.9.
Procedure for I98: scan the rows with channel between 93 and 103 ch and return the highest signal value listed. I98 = 44.79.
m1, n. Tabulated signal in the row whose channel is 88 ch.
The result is 42.08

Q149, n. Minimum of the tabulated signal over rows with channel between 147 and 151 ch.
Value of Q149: 41.46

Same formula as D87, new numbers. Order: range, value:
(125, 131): 43.3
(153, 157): 41.3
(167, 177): 39.9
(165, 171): 40.4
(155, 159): 40.9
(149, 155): 41.2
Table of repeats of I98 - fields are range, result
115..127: 43.85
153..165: 42.76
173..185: 40.51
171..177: 40.44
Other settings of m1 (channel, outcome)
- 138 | 43.58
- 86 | 41.68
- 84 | 42.58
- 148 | 42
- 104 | 43.41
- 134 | 44.28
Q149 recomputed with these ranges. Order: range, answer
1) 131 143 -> 41.95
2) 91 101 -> 43.29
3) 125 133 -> 42.84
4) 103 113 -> 42.55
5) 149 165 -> 40.66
